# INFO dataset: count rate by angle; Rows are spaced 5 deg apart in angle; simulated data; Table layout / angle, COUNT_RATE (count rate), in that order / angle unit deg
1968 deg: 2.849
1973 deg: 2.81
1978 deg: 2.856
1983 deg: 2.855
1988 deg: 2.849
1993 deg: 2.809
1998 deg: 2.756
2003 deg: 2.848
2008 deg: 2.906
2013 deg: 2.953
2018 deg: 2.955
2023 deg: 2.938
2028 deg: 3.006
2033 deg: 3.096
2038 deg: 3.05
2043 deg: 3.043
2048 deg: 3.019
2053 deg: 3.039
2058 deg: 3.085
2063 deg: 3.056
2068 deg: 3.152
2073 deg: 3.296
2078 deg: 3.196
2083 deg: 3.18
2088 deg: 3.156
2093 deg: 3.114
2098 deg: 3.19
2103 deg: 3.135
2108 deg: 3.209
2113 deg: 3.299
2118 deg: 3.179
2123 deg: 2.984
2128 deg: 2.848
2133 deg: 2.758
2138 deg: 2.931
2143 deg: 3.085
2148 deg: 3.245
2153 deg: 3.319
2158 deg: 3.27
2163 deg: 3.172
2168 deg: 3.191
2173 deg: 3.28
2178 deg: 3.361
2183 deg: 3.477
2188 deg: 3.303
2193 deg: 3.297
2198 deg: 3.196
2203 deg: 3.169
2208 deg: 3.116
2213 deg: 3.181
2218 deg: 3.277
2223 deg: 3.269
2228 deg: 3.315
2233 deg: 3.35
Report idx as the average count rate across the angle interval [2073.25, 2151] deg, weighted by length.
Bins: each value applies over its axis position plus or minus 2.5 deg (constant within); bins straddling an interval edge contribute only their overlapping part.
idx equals 3.11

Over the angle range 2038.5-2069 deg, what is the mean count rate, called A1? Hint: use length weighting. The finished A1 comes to 3.06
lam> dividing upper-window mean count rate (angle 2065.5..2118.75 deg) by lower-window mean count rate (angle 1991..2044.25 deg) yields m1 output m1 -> 1.1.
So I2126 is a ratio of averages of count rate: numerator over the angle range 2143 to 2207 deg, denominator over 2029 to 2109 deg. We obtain 1.04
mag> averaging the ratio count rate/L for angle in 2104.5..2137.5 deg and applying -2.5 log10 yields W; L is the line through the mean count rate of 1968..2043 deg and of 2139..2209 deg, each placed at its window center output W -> 0.03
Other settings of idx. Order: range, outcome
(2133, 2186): 3.21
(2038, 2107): 3.13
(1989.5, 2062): 2.96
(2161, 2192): 3.3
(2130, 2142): 2.87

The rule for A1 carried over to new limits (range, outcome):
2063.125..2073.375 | 3.17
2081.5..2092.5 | 3.16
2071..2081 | 3.24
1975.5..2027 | 2.88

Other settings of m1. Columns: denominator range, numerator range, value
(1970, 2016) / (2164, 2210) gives 1.15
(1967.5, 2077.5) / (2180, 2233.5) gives 1.10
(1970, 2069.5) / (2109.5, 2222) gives 1.08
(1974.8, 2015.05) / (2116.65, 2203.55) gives 1.11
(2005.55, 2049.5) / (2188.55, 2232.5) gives 1.08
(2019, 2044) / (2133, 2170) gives 1.04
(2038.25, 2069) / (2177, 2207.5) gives 1.07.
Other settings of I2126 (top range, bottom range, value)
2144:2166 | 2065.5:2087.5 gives 1.01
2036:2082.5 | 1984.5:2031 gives 1.07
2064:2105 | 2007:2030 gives 1.07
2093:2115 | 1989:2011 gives 1.13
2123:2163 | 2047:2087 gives 0.98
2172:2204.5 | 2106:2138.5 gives 1.09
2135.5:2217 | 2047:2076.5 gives 1.04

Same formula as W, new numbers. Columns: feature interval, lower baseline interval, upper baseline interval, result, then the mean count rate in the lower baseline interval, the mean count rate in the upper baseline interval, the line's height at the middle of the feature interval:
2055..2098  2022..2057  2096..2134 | -0.03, 3.03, 3.09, 3.06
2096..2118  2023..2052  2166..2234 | -0.02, 3.03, 3.27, 3.13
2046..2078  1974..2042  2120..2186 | -0.04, 2.91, 3.15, 3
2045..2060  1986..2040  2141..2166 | -0.01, 2.92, 3.22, 3.01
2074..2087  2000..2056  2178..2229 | -0.04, 2.99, 3.26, 3.07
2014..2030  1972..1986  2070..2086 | 0.02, 2.84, 3.22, 3.01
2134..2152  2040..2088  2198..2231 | 0.03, 3.12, 3.22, 3.17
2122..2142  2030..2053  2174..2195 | 0.13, 3.05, 3.36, 3.24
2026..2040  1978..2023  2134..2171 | -0.04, 2.87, 3.16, 2.93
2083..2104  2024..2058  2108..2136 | -0.04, 3.04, 3.03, 3.03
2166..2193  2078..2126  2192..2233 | -0.04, 3.16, 3.23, 3.21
